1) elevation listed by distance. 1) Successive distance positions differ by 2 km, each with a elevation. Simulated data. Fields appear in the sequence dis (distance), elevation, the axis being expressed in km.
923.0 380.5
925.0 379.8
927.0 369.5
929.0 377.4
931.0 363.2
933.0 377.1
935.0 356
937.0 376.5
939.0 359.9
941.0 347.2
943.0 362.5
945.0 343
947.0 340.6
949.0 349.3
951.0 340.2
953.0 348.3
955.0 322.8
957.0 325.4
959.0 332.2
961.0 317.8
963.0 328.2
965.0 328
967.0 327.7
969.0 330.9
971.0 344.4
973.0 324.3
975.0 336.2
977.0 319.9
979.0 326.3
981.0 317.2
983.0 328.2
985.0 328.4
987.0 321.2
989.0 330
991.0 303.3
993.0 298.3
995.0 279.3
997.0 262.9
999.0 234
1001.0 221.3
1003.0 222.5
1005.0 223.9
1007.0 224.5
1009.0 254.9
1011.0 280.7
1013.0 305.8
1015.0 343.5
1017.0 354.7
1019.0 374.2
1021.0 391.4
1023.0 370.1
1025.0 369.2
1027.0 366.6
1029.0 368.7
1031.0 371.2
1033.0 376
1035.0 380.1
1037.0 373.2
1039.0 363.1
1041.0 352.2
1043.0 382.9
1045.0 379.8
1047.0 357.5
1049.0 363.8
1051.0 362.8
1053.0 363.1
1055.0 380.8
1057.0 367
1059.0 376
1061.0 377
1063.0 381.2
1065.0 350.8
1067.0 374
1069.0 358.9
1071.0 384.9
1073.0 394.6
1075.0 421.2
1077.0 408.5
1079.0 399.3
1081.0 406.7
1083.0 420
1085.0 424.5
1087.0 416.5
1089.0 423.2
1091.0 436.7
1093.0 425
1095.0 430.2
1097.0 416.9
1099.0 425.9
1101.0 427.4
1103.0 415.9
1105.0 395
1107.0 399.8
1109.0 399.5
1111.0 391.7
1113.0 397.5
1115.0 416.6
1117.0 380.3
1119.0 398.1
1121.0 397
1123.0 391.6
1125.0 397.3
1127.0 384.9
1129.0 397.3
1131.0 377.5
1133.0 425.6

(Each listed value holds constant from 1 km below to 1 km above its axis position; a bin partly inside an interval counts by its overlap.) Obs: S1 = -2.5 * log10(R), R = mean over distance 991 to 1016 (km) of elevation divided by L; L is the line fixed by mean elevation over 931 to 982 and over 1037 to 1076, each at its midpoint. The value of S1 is 0.32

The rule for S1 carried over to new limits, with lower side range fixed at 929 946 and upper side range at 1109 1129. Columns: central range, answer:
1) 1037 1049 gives 0.04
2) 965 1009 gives 0.25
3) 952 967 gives 0.12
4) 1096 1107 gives -0.06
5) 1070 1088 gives -0.06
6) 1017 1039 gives 0.02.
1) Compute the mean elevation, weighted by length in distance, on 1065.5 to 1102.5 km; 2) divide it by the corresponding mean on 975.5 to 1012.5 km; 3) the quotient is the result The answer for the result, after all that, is 1.45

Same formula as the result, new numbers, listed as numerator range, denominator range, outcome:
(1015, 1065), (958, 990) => 1.13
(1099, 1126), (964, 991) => 1.23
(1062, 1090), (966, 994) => 1.23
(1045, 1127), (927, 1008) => 1.24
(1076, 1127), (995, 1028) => 1.37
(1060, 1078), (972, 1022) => 1.28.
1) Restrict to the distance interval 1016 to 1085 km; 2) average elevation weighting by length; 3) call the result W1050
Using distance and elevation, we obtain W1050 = 378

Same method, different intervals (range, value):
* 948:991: 329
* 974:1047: 324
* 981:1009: 276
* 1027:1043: 370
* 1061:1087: 394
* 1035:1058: 368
